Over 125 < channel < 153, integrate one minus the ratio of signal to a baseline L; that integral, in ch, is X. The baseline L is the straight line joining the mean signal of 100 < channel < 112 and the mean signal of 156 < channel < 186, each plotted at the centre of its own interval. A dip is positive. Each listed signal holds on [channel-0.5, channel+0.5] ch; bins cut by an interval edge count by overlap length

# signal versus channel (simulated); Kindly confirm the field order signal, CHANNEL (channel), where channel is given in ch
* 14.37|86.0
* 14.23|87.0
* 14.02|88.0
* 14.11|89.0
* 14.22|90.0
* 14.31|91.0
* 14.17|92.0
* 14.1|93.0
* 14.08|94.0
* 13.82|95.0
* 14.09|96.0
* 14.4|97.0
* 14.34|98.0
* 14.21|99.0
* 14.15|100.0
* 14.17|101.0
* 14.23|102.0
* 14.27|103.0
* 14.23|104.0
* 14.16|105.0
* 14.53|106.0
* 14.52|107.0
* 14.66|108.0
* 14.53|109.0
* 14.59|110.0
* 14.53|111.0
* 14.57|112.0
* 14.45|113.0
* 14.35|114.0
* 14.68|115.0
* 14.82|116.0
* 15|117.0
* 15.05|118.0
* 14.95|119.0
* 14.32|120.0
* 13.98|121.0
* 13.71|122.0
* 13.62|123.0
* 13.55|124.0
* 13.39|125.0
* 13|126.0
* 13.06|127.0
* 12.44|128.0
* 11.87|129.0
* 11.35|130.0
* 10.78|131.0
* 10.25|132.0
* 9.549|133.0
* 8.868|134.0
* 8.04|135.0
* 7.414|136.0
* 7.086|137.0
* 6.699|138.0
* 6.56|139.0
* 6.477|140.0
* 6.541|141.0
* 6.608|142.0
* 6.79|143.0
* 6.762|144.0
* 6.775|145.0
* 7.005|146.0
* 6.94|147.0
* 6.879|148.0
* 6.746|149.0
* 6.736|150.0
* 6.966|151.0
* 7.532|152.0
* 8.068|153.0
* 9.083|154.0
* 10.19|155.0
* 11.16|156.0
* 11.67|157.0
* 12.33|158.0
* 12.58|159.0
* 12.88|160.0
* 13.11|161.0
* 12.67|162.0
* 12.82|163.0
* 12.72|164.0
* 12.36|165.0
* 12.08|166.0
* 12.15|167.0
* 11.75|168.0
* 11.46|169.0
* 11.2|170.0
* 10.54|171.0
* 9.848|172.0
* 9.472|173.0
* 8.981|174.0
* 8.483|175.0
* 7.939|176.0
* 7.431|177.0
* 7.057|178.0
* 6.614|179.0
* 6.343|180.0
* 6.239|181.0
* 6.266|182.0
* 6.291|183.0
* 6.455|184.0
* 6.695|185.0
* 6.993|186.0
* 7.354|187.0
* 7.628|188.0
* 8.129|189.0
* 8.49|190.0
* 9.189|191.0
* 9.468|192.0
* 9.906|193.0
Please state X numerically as 8.6 ch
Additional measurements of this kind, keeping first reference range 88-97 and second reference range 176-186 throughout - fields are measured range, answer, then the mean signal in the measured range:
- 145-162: -0.99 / 9.39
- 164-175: -4.70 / 10.9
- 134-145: 3.46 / 6.98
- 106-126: -3.64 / 14.4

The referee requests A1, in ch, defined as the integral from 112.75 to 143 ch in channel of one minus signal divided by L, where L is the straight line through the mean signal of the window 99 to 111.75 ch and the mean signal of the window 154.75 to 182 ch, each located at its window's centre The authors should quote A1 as 4.1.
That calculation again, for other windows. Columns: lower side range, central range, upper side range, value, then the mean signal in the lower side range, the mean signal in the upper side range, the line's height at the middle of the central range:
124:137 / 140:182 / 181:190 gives -3.2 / 10.8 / 7.02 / 8.7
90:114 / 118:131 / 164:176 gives -0.1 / 14.3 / 10.7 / 13.1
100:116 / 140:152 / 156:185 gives 5.0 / 14.4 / 9.95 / 11.7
